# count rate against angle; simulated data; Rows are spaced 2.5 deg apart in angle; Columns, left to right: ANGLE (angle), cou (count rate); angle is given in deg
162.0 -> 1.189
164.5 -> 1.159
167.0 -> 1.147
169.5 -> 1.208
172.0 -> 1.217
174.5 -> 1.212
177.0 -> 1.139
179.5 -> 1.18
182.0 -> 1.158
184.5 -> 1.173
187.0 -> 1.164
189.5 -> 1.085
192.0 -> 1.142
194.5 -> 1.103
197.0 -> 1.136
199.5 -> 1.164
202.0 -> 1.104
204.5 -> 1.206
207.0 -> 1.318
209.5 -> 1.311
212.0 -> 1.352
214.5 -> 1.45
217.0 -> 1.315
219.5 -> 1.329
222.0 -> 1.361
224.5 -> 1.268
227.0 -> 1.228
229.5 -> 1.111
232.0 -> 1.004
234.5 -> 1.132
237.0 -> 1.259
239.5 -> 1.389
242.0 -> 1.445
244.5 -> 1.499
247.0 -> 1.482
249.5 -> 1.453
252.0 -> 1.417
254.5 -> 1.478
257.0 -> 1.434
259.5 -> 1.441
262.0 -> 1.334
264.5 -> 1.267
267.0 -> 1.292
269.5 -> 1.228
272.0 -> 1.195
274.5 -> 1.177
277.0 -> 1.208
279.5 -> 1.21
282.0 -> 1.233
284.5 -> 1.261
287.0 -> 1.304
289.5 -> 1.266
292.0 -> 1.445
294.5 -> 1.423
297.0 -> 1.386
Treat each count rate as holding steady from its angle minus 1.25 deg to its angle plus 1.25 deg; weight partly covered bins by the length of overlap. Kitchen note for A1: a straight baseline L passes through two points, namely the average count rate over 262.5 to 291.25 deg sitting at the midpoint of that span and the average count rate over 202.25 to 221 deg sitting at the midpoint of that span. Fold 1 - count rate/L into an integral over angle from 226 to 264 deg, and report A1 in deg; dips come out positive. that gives -1.8 deg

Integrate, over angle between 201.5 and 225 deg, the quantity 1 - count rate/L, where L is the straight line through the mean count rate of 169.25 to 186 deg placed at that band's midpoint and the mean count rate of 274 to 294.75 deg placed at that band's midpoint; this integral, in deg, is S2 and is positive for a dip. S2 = -1.8 deg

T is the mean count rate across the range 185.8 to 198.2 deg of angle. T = 1.13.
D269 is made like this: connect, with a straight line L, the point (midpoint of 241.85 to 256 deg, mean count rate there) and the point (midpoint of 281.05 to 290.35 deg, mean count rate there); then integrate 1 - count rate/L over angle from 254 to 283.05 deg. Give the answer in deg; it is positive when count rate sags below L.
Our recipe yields 1.56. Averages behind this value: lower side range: 1.46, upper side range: 1.27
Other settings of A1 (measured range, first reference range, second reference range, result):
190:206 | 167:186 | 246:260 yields 1.5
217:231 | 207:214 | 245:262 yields 1.2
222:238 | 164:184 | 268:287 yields 0.3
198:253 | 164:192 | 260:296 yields -3.5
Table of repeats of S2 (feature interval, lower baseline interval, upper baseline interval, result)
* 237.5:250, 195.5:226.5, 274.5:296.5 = -1.57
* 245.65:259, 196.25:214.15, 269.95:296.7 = -2.02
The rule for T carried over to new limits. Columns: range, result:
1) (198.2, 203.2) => 1.13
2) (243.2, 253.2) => 1.46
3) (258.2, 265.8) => 1.35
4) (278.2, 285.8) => 1.23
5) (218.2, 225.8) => 1.32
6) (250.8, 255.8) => 1.45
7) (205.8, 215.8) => 1.36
